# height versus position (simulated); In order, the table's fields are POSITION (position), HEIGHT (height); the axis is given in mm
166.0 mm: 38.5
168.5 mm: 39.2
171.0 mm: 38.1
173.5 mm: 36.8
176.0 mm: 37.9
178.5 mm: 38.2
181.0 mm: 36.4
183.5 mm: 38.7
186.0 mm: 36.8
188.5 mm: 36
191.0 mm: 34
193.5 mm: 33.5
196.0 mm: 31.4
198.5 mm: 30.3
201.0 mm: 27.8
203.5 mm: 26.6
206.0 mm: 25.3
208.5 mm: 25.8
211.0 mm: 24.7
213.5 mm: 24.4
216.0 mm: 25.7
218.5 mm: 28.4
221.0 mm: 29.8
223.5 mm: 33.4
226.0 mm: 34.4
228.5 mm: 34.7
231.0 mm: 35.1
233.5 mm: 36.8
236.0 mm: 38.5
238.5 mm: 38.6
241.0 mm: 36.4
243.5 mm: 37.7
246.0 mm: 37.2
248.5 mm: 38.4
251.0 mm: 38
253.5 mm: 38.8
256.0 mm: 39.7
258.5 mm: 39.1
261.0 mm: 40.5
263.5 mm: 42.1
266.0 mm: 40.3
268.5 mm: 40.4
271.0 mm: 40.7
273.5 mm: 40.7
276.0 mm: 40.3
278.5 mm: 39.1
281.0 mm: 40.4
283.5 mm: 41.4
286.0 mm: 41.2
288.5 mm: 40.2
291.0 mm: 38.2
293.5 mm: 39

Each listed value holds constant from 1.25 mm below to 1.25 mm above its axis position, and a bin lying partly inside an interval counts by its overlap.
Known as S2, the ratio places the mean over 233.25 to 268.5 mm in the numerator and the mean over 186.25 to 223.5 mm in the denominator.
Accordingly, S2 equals 1.33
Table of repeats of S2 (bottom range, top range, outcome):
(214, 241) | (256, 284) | 1.21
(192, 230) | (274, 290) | 1.39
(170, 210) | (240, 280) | 1.18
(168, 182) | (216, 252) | 0.93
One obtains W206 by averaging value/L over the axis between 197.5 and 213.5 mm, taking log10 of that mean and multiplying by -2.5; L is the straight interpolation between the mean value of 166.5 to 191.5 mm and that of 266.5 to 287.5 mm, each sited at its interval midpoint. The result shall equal 0.40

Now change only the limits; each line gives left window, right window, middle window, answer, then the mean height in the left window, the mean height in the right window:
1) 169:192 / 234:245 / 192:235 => 0.24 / 37.1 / 37.7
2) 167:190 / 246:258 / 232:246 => 0.03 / 37.5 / 38.6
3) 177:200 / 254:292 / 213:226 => 0.26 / 35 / 40.3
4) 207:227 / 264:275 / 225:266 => -0.09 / 28.2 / 40.6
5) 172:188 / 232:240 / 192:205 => 0.25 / 37.4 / 37.8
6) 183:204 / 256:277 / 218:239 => 0.06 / 32.8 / 40.5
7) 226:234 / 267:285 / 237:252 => -0.02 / 35.2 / 40.4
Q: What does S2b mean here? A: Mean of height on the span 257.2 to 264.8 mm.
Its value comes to 40.6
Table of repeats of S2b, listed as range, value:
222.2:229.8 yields 34.1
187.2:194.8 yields 34.5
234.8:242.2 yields 37.8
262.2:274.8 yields 40.8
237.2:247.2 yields 37.5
